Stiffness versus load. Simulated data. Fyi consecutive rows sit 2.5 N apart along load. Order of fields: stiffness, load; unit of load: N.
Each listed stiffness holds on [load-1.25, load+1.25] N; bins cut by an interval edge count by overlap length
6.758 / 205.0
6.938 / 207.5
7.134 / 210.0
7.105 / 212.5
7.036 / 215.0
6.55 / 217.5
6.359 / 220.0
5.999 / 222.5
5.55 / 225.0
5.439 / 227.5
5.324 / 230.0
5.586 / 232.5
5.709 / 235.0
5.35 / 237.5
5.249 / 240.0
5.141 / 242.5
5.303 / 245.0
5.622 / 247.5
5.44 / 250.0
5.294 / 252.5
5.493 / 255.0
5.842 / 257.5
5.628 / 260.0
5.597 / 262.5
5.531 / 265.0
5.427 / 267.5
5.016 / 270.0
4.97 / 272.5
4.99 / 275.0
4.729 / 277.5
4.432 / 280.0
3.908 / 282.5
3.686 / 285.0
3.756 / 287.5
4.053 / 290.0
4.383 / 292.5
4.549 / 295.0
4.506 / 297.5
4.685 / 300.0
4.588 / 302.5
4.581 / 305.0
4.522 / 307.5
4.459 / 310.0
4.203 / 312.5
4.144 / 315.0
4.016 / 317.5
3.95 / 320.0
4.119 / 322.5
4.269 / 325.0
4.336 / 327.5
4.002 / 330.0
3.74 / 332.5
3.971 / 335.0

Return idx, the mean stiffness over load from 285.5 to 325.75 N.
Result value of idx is 4.29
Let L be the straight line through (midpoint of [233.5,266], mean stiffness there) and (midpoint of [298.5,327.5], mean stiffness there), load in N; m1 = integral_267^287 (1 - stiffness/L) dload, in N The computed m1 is 1.6 N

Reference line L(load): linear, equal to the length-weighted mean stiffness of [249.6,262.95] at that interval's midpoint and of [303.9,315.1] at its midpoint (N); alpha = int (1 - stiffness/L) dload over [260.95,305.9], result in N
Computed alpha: 3.0 N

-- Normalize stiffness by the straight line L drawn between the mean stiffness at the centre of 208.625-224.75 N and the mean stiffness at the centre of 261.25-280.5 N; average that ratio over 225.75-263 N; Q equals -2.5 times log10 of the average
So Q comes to 0.07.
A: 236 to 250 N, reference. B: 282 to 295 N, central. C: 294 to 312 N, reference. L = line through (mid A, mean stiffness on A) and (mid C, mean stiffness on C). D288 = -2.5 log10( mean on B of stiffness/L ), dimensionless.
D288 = 0.18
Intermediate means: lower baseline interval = 5.35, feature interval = 4.02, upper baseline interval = 4.54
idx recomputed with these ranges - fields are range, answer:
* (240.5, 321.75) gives 4.76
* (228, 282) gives 5.3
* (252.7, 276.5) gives 5.38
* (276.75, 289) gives 4.08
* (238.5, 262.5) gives 5.45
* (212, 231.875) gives 6.12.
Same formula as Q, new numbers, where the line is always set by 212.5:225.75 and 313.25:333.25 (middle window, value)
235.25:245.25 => 0.12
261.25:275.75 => 0.01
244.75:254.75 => 0.06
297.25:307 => -0.01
